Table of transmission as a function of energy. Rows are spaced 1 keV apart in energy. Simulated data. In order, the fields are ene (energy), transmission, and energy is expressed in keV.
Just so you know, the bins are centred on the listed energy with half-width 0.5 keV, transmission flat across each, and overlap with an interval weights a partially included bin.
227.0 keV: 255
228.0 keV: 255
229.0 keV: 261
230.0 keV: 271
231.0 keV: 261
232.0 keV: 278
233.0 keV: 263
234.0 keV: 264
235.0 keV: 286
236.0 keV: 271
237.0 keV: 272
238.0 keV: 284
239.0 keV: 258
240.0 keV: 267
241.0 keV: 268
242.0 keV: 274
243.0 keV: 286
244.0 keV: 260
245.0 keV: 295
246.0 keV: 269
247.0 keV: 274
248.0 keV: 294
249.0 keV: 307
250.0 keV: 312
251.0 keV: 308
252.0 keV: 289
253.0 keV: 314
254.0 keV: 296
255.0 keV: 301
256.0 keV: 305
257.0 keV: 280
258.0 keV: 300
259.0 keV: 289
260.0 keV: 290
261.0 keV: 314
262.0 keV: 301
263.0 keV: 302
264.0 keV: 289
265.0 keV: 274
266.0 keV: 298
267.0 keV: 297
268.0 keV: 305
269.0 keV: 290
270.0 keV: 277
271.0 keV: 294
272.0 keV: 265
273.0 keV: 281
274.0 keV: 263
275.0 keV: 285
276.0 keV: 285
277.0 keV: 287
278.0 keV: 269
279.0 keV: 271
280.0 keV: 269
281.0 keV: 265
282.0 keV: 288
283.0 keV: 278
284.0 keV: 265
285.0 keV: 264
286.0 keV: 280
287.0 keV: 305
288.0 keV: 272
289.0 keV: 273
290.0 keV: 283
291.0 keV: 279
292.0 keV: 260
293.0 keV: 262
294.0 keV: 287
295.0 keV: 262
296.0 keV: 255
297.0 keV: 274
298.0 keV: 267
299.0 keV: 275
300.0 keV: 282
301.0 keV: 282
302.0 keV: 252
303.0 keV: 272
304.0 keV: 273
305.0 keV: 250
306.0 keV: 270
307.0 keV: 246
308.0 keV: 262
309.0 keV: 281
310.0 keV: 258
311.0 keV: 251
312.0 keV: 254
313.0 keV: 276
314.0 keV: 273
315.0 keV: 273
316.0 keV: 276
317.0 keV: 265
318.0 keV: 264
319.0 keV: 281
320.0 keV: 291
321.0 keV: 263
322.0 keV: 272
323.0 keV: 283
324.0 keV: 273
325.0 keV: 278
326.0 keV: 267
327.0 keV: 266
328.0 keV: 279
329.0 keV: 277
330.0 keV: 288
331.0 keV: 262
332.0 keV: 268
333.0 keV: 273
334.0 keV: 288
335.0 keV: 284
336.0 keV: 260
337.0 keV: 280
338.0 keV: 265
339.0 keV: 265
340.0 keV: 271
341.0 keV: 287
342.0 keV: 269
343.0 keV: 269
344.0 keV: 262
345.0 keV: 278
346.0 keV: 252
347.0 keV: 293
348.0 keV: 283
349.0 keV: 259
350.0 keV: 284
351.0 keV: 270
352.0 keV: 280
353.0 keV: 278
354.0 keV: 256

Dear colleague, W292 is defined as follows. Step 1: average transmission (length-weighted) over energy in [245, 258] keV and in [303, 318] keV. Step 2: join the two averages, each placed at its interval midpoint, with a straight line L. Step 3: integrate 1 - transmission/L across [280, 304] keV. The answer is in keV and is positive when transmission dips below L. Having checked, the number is 0.1 keV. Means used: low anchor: 296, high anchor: 265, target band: 273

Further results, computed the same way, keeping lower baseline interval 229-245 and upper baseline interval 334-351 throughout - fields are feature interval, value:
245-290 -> -2.5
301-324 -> 0.4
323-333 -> 0.0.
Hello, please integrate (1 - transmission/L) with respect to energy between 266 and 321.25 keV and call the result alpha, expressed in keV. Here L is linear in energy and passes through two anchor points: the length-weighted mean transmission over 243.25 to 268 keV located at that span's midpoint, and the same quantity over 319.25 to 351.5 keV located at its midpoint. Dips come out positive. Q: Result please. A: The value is 2.1 keV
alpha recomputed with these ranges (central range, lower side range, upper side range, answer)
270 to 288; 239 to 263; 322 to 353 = 0.5 keV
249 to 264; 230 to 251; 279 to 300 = -1.3 keV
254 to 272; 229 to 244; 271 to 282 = -1.3 keV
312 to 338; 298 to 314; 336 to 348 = -0.5 keV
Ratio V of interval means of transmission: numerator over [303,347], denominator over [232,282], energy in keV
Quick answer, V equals 1.0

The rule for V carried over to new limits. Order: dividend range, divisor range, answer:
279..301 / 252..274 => 0.94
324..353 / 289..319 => 1.02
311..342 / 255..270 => 0.93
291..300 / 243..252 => 0.93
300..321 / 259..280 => 0.93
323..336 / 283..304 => 1.01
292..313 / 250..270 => 0.90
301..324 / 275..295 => 0.97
